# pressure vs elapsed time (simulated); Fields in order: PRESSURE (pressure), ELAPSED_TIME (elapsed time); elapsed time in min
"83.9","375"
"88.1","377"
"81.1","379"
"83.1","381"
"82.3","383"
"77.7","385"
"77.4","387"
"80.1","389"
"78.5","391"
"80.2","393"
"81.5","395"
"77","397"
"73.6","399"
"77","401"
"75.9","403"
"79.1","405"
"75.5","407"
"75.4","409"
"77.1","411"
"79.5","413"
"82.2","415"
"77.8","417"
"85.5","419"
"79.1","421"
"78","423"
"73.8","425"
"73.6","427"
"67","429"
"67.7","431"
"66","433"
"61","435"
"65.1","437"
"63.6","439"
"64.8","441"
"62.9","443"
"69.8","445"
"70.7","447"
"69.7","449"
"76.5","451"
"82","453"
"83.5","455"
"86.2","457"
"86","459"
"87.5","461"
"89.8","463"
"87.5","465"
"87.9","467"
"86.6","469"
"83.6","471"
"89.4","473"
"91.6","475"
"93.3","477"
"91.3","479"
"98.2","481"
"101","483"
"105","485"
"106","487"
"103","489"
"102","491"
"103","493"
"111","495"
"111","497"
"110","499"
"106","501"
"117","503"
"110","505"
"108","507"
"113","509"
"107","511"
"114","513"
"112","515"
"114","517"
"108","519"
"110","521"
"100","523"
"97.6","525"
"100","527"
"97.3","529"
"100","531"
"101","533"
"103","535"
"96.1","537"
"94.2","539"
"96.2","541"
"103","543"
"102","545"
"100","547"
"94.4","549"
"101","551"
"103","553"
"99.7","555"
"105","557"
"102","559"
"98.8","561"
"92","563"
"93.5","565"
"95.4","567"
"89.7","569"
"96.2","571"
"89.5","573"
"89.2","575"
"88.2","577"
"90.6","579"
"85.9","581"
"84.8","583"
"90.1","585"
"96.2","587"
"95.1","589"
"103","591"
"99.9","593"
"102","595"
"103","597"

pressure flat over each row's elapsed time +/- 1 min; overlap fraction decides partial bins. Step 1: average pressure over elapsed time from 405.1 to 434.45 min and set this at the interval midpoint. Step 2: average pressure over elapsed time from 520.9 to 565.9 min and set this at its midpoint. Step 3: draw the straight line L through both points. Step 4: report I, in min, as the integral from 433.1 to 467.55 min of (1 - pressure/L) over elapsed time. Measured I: 2.5 min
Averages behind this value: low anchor 75.5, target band 75.7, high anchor 99.4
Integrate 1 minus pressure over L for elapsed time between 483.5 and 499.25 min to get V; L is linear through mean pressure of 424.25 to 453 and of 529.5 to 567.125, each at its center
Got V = -4.33 min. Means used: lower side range 68.5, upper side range 99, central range 106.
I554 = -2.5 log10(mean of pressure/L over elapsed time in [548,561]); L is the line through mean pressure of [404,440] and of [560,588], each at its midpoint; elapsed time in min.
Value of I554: -0.13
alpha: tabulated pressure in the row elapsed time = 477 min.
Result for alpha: 93.3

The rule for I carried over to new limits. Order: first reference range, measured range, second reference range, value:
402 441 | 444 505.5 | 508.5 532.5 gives -1.3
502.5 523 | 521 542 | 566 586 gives 1.1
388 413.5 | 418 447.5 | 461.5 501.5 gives 5.4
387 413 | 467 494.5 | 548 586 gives -3.4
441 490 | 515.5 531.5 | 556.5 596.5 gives -2.3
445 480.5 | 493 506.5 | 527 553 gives -2.7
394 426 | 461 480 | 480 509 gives 1.9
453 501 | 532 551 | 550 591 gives -0.8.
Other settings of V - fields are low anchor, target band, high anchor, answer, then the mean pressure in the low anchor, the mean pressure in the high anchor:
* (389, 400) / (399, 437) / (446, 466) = 2.3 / 78.3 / 81.9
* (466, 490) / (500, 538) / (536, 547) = -3.5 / 94.7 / 98.5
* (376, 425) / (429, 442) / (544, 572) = 2.9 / 79.2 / 98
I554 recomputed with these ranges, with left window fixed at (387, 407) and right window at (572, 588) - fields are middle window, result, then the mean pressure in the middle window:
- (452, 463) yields -0.05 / 85.5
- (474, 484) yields -0.15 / 95.1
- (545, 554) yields -0.14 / 99.9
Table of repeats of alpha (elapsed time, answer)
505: 110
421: 79.1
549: 94.4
